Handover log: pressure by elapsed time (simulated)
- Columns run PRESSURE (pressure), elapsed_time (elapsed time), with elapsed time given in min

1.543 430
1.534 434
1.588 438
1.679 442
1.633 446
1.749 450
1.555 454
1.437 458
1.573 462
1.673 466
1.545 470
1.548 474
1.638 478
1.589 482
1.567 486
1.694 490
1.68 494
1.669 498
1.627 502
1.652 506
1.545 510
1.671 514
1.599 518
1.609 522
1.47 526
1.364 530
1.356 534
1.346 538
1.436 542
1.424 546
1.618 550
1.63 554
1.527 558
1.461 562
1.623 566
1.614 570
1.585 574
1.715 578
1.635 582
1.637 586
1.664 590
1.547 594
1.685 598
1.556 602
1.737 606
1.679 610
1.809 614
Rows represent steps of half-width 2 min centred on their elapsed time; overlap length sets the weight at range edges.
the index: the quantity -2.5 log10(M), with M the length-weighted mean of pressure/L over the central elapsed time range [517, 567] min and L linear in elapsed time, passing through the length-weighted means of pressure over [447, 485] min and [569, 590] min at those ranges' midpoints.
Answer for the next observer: 0.09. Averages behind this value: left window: 1.59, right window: 1.64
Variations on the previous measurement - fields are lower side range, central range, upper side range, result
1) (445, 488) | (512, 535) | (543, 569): 0.03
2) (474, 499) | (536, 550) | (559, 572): 0.11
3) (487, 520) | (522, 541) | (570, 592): 0.16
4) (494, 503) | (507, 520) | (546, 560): 0.02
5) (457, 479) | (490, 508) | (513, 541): -0.09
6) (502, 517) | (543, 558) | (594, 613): 0.06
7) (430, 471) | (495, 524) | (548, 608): -0.01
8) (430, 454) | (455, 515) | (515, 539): -0.04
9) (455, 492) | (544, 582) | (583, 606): 0.03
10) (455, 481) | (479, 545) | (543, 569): 0.00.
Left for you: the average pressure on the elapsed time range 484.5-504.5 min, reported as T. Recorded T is 1.65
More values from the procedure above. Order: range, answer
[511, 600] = 1.56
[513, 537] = 1.5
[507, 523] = 1.61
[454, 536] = 1.57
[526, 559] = 1.46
